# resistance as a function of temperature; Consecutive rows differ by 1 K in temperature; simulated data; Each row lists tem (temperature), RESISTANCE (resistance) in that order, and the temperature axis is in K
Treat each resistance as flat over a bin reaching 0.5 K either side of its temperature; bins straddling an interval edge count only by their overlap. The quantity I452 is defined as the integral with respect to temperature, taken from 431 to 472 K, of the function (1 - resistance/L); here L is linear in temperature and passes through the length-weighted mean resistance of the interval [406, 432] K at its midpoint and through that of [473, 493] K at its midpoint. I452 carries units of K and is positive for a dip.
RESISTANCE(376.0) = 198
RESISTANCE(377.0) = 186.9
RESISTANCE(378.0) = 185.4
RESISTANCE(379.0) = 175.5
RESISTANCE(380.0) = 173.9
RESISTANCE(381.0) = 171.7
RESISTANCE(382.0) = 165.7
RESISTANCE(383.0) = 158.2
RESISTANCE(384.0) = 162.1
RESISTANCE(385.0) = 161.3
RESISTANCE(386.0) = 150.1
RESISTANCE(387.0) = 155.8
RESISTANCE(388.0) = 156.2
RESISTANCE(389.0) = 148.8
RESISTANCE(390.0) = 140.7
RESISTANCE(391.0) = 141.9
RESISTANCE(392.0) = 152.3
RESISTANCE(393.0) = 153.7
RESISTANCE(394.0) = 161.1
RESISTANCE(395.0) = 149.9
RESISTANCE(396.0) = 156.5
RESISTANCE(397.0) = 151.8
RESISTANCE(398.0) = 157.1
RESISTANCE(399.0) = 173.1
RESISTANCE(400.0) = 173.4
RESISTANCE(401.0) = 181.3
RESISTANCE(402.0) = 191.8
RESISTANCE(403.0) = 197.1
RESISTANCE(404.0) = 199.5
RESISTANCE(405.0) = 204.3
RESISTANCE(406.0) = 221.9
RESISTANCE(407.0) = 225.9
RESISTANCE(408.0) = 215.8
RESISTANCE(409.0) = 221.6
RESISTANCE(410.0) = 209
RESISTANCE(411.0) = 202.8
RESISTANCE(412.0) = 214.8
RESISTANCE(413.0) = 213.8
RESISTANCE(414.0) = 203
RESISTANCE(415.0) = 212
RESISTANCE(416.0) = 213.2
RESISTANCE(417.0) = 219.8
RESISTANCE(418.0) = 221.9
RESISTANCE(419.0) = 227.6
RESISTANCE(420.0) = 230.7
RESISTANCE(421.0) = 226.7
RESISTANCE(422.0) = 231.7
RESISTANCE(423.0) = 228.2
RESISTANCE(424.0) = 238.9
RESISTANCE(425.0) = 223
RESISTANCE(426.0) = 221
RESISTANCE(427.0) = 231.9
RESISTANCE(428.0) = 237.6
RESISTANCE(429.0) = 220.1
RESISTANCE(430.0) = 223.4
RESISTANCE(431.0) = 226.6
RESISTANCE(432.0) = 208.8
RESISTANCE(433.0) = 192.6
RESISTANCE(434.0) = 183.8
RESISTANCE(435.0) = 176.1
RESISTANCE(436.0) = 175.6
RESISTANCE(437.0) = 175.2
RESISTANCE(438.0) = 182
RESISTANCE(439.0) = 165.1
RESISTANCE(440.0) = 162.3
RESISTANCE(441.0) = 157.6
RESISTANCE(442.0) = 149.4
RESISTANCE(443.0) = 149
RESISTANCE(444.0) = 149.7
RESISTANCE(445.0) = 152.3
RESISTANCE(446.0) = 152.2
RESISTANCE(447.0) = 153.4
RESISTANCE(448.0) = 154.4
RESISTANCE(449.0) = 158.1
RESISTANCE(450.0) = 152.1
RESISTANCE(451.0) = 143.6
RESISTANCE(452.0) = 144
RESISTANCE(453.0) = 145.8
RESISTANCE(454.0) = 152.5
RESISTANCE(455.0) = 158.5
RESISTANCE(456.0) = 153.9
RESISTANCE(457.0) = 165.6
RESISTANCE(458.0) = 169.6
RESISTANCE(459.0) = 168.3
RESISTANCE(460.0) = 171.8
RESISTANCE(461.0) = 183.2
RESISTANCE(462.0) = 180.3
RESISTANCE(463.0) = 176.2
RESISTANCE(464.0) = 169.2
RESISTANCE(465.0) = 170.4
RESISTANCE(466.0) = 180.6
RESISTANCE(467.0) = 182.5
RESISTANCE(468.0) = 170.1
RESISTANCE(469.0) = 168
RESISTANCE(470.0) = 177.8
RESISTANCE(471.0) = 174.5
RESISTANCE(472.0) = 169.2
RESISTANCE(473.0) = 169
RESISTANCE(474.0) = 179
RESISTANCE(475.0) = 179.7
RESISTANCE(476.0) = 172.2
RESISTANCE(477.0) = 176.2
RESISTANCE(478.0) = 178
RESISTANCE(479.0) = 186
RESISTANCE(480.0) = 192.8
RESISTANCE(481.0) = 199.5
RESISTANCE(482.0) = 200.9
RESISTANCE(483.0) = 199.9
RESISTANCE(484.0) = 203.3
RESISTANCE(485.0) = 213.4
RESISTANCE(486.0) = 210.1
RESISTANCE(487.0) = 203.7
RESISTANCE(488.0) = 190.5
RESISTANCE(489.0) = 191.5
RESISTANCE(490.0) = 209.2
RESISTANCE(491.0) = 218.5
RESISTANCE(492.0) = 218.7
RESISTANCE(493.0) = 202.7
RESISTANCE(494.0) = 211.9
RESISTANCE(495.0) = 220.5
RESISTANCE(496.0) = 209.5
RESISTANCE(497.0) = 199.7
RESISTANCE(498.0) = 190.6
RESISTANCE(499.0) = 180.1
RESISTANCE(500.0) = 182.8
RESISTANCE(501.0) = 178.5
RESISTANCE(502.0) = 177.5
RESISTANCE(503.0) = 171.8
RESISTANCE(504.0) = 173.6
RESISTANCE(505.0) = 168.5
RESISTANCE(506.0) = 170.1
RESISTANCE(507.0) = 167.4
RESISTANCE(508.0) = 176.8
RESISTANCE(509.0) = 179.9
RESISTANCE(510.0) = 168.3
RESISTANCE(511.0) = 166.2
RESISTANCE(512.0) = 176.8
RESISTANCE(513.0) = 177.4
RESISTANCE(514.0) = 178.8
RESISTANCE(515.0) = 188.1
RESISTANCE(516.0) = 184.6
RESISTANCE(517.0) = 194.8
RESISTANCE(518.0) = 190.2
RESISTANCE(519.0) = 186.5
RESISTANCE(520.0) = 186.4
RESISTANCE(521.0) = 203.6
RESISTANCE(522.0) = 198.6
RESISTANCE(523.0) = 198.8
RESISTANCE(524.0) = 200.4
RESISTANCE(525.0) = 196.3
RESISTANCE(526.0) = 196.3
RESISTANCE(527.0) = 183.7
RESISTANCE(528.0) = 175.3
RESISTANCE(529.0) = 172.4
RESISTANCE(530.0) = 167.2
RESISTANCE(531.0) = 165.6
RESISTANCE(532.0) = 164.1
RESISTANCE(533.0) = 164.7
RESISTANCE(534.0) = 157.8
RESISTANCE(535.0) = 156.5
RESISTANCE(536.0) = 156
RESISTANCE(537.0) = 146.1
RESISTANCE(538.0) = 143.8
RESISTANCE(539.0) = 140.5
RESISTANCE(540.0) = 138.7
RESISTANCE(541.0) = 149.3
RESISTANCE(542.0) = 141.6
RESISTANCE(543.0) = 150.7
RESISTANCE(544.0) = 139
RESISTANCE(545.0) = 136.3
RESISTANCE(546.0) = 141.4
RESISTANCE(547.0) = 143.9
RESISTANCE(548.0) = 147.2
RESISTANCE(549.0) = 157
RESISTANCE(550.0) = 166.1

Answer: 8.1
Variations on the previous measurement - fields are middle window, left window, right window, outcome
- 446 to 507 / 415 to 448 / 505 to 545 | 1.3 K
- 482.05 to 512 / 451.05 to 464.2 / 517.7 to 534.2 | -2.9 K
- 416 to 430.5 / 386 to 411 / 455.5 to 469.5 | -4.3 K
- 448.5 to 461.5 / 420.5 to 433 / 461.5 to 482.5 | 2.4 K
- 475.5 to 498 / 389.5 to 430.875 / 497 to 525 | -1.6 K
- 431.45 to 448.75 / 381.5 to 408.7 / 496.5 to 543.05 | 0.5 K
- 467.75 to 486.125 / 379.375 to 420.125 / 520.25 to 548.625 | -1.4 K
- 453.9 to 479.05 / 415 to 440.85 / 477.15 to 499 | 3.9 K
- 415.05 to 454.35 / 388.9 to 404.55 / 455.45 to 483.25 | -4.2 K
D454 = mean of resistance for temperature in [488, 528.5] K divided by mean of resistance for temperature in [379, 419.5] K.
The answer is 1.0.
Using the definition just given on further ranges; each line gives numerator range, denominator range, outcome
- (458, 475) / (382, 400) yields 1.12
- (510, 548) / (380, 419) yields 0.93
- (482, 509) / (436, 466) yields 1.20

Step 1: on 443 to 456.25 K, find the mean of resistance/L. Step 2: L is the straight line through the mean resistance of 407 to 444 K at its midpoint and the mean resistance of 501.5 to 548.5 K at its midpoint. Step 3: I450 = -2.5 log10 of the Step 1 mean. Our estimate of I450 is 0.28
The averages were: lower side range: 205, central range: 151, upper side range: 169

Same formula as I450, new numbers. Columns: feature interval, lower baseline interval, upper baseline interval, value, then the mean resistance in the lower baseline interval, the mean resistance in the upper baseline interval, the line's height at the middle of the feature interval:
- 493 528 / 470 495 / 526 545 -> -0.07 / 194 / 157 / 174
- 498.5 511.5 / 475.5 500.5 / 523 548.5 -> 0.07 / 198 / 160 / 185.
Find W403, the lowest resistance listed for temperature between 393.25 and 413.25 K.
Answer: 149.9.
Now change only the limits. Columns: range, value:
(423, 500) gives 143.6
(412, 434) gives 183.8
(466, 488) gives 168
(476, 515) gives 166.2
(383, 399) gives 140.7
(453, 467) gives 145.8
